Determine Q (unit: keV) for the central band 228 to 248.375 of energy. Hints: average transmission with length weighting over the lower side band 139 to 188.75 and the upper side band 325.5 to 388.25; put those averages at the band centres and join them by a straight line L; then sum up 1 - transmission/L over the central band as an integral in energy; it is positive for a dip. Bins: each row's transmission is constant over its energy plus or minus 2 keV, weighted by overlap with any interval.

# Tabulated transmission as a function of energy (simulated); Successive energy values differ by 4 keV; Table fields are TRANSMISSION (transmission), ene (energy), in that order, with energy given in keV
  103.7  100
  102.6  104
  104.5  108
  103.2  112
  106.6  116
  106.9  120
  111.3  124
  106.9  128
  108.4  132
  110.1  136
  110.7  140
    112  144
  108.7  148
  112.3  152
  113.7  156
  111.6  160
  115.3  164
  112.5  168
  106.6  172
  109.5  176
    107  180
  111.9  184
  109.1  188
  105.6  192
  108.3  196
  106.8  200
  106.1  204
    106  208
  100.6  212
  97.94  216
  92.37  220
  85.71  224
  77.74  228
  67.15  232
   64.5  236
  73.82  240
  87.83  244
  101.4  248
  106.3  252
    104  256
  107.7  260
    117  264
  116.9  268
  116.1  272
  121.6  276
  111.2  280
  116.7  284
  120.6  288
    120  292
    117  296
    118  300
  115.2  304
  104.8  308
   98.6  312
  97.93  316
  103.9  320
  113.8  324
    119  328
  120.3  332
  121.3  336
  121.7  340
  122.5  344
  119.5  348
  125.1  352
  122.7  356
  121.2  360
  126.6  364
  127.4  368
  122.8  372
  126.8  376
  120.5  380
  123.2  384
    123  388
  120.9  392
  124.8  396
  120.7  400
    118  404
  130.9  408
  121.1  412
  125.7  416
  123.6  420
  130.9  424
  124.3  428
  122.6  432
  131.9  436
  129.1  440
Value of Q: 6.8 keV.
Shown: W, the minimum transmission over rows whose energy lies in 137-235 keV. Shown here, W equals 67.15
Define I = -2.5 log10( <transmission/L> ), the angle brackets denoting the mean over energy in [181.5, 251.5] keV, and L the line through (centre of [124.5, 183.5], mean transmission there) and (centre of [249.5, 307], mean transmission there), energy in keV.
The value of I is 0.19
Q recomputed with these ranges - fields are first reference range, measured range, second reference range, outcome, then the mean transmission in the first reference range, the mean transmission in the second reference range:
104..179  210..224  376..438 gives 2.24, 109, 124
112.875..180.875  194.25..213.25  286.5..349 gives 0.98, 110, 115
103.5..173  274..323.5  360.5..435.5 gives 2.62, 109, 124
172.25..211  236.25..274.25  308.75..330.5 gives 1.92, 108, 107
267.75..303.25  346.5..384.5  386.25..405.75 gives -1.02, 118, 122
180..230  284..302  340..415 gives -1.02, 101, 123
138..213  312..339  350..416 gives 1.72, 109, 124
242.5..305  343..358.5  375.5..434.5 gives -0.43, 112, 124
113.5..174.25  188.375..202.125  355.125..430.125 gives 0.71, 110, 124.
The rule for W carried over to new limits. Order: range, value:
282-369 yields 97.93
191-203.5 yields 105.6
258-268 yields 107.7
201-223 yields 92.37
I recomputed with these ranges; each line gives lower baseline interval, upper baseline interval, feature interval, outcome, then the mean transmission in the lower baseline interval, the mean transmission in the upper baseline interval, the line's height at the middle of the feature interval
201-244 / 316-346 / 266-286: -0.147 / 87.7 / 116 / 102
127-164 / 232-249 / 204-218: -0.150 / 111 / 79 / 88.9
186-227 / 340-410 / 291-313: 0.011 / 101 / 123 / 114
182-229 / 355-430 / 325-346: -0.033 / 101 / 124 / 117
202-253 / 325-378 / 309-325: 0.105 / 89.5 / 123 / 113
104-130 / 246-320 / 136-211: -0.015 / 106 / 112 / 108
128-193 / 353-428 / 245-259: 0.126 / 110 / 124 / 116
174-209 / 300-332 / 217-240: 0.355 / 108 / 109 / 108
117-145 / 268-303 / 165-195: 0.028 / 109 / 118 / 112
